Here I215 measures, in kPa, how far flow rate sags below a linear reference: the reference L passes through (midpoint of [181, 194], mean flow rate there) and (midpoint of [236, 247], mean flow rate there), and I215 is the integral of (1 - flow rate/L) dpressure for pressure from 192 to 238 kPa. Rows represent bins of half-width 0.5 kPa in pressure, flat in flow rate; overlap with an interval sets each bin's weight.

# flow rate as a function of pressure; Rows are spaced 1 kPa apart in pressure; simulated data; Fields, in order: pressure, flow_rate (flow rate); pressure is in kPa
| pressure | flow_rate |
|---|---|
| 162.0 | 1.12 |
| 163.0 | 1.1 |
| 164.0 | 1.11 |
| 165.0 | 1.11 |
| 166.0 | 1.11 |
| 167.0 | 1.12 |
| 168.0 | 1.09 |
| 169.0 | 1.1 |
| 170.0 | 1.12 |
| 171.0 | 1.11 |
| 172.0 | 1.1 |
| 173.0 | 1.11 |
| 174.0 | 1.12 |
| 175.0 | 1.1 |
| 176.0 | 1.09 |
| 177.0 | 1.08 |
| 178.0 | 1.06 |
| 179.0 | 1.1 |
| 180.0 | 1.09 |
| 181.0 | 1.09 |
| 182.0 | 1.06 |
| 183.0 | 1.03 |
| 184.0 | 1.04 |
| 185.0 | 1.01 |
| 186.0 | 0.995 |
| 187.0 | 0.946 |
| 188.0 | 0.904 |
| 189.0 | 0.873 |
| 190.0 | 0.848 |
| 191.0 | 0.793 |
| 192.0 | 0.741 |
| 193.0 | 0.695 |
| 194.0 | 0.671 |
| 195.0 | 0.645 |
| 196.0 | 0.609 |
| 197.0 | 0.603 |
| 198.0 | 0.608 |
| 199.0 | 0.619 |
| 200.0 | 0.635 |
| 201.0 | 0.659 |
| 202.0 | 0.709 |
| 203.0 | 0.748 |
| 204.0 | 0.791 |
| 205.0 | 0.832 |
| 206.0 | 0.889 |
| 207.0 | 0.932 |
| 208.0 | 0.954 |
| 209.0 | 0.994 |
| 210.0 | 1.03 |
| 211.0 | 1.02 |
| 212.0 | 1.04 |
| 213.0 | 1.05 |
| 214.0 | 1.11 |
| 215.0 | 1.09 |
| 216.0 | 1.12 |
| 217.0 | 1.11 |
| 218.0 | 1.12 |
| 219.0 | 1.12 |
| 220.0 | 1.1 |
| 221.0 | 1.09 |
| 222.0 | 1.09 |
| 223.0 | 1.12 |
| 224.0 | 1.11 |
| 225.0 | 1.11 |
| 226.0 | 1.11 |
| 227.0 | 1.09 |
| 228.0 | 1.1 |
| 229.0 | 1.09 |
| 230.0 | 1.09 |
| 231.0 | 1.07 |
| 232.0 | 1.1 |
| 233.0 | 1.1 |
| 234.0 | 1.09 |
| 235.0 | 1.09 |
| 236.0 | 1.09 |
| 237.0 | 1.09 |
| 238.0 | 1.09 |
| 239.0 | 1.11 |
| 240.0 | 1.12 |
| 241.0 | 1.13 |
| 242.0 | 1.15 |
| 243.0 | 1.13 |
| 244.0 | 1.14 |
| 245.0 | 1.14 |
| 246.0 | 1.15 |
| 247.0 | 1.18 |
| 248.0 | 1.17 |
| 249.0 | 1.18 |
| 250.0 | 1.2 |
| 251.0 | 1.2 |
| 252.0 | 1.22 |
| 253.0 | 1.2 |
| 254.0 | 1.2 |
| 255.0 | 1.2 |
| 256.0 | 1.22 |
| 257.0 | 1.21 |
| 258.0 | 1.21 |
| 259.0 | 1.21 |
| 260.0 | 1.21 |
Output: 3.1 kPa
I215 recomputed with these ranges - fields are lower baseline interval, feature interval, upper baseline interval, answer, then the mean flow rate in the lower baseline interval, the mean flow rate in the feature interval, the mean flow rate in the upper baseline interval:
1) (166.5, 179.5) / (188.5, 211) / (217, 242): 6.7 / 1.1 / 0.773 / 1.1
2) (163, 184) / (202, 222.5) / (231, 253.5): 2.1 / 1.09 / 1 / 1.14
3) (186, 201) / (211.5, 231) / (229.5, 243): -2.5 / 0.734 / 1.1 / 1.1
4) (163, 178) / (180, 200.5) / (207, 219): 4.8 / 1.1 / 0.827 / 1.06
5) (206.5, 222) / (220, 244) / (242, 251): 0.3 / 1.06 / 1.1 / 1.16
